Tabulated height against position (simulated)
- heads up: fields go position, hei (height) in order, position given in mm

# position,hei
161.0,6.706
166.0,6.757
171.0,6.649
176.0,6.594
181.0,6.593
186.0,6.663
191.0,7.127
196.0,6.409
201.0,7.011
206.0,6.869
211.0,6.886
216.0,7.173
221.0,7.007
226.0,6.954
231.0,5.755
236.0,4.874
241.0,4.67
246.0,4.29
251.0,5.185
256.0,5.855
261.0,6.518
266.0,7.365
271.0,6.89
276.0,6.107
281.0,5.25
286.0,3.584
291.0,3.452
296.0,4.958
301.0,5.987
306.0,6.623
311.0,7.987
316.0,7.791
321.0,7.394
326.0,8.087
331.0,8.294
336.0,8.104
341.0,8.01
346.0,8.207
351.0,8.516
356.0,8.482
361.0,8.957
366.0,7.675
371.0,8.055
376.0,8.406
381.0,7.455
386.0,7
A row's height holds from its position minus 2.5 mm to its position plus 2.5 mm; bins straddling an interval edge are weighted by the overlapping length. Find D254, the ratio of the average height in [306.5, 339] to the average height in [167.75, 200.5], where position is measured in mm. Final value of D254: 1.2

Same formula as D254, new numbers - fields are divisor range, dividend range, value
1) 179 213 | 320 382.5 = 1.20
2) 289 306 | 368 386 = 1.53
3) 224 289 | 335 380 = 1.47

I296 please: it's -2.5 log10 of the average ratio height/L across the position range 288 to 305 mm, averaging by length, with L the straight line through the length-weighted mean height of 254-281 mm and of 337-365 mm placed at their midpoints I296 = 0.40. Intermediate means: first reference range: 6.44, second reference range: 8.38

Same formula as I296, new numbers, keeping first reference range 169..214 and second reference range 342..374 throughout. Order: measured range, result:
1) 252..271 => 0.14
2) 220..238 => 0.16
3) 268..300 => 0.43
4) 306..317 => 0.04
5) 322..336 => -0.01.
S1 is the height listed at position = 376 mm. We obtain 8.406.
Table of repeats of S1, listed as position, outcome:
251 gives 5.185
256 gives 5.855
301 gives 5.987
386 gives 7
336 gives 8.104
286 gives 3.584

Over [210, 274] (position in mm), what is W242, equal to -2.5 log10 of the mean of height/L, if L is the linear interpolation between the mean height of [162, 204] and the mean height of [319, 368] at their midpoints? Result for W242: 0.19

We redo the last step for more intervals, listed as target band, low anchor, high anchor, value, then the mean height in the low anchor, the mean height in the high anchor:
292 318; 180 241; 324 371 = 0.20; 6.53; 8.25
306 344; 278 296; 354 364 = -0.20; 4.27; 8.68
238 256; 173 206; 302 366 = 0.43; 6.74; 7.98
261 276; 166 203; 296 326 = 0.01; 6.72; 7.05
